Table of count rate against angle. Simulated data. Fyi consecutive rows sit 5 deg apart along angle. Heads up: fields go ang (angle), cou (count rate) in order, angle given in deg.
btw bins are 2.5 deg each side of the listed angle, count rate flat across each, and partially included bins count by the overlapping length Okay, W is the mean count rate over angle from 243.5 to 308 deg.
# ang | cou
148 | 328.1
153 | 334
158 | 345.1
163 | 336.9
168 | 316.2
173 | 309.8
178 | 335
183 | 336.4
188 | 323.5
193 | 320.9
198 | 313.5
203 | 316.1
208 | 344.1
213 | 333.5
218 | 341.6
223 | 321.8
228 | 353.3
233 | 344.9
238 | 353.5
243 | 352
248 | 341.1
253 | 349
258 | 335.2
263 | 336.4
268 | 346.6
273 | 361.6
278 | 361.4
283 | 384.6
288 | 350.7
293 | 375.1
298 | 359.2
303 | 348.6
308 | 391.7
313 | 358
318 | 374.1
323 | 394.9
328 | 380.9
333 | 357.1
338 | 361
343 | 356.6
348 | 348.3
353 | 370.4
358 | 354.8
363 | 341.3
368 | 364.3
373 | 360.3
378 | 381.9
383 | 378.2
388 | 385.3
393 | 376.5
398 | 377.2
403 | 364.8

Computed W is 356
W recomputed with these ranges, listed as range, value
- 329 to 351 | 358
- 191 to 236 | 333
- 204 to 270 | 342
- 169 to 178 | 318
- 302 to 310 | 373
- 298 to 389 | 367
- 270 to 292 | 365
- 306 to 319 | 374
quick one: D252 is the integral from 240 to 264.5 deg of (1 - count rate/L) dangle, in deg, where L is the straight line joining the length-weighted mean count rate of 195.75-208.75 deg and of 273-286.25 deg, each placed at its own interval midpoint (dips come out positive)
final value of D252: 0.66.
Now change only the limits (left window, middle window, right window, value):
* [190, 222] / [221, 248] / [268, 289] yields -0.26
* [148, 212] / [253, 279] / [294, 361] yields 0.18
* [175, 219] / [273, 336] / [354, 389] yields -3.16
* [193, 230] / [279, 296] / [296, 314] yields -0.49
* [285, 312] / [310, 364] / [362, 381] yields 0.03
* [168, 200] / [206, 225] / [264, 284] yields 0.02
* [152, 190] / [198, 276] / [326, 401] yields 0.20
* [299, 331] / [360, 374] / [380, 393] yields 0.89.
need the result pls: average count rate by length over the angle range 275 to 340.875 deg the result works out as 369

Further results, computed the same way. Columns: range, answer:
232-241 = 350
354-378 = 359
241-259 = 345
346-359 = 359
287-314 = 365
